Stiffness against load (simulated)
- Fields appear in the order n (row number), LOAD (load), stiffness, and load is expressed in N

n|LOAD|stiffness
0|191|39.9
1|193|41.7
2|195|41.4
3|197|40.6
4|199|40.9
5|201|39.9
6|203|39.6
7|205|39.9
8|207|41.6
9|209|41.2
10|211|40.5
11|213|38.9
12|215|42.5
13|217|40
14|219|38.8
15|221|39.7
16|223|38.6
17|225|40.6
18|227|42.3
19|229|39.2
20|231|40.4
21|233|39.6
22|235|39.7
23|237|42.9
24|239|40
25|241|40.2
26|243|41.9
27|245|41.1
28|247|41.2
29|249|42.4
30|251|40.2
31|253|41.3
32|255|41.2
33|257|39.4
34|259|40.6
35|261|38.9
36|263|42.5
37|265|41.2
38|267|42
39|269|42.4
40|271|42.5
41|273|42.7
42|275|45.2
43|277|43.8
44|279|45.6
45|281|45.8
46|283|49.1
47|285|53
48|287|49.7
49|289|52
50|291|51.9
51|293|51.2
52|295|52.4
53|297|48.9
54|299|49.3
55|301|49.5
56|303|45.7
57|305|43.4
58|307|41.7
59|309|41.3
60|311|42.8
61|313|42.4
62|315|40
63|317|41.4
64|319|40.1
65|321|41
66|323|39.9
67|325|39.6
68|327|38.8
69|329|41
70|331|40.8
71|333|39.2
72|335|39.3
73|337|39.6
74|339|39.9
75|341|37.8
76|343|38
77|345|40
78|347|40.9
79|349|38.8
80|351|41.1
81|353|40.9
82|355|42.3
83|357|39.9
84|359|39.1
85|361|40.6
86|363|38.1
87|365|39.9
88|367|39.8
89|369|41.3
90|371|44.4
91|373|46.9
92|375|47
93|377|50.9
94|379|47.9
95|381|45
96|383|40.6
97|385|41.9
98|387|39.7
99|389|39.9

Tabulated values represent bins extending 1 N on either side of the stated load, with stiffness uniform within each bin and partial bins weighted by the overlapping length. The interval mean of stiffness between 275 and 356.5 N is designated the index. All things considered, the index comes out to 43.5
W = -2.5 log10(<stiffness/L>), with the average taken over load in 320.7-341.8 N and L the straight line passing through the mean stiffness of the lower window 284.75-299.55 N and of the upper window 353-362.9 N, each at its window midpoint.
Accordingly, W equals 0.127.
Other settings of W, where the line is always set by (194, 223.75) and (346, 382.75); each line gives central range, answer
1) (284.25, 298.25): -0.23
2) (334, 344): 0.09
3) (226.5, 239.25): 0.00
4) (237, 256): -0.01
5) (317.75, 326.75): 0.05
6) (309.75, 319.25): 0.01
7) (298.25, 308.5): -0.10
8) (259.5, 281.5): -0.04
